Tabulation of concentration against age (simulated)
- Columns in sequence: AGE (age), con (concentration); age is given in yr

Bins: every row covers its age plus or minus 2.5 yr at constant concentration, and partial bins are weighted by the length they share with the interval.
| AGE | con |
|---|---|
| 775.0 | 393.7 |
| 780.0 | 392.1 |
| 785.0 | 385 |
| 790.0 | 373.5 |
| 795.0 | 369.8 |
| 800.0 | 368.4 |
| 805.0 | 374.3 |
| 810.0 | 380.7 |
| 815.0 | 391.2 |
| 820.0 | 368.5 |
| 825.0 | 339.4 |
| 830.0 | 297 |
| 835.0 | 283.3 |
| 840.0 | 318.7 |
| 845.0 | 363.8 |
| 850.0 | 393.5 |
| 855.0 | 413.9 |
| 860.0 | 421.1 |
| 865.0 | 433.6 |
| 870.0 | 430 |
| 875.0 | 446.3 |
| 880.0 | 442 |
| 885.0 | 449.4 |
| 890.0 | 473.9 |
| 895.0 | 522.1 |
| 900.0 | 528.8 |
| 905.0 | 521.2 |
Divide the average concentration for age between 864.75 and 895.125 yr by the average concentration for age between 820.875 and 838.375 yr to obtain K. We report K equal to 1.4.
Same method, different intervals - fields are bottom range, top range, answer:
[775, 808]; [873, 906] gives 1.27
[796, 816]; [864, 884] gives 1.16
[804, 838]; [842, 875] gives 1.19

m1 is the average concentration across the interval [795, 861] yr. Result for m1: 362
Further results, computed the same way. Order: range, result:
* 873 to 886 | 445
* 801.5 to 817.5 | 381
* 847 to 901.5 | 448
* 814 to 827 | 365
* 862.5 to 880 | 437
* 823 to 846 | 317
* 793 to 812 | 373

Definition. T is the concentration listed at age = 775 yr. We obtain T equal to 393.7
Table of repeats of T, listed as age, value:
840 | 318.7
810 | 380.7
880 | 442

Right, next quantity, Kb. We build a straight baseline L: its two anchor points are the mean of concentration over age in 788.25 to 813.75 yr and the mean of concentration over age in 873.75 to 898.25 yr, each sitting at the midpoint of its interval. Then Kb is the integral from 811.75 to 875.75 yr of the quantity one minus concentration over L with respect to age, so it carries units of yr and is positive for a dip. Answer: 7.2 yr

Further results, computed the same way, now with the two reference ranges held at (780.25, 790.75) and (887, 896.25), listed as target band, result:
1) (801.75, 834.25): 4.7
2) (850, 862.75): 1.2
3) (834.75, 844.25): 2.6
